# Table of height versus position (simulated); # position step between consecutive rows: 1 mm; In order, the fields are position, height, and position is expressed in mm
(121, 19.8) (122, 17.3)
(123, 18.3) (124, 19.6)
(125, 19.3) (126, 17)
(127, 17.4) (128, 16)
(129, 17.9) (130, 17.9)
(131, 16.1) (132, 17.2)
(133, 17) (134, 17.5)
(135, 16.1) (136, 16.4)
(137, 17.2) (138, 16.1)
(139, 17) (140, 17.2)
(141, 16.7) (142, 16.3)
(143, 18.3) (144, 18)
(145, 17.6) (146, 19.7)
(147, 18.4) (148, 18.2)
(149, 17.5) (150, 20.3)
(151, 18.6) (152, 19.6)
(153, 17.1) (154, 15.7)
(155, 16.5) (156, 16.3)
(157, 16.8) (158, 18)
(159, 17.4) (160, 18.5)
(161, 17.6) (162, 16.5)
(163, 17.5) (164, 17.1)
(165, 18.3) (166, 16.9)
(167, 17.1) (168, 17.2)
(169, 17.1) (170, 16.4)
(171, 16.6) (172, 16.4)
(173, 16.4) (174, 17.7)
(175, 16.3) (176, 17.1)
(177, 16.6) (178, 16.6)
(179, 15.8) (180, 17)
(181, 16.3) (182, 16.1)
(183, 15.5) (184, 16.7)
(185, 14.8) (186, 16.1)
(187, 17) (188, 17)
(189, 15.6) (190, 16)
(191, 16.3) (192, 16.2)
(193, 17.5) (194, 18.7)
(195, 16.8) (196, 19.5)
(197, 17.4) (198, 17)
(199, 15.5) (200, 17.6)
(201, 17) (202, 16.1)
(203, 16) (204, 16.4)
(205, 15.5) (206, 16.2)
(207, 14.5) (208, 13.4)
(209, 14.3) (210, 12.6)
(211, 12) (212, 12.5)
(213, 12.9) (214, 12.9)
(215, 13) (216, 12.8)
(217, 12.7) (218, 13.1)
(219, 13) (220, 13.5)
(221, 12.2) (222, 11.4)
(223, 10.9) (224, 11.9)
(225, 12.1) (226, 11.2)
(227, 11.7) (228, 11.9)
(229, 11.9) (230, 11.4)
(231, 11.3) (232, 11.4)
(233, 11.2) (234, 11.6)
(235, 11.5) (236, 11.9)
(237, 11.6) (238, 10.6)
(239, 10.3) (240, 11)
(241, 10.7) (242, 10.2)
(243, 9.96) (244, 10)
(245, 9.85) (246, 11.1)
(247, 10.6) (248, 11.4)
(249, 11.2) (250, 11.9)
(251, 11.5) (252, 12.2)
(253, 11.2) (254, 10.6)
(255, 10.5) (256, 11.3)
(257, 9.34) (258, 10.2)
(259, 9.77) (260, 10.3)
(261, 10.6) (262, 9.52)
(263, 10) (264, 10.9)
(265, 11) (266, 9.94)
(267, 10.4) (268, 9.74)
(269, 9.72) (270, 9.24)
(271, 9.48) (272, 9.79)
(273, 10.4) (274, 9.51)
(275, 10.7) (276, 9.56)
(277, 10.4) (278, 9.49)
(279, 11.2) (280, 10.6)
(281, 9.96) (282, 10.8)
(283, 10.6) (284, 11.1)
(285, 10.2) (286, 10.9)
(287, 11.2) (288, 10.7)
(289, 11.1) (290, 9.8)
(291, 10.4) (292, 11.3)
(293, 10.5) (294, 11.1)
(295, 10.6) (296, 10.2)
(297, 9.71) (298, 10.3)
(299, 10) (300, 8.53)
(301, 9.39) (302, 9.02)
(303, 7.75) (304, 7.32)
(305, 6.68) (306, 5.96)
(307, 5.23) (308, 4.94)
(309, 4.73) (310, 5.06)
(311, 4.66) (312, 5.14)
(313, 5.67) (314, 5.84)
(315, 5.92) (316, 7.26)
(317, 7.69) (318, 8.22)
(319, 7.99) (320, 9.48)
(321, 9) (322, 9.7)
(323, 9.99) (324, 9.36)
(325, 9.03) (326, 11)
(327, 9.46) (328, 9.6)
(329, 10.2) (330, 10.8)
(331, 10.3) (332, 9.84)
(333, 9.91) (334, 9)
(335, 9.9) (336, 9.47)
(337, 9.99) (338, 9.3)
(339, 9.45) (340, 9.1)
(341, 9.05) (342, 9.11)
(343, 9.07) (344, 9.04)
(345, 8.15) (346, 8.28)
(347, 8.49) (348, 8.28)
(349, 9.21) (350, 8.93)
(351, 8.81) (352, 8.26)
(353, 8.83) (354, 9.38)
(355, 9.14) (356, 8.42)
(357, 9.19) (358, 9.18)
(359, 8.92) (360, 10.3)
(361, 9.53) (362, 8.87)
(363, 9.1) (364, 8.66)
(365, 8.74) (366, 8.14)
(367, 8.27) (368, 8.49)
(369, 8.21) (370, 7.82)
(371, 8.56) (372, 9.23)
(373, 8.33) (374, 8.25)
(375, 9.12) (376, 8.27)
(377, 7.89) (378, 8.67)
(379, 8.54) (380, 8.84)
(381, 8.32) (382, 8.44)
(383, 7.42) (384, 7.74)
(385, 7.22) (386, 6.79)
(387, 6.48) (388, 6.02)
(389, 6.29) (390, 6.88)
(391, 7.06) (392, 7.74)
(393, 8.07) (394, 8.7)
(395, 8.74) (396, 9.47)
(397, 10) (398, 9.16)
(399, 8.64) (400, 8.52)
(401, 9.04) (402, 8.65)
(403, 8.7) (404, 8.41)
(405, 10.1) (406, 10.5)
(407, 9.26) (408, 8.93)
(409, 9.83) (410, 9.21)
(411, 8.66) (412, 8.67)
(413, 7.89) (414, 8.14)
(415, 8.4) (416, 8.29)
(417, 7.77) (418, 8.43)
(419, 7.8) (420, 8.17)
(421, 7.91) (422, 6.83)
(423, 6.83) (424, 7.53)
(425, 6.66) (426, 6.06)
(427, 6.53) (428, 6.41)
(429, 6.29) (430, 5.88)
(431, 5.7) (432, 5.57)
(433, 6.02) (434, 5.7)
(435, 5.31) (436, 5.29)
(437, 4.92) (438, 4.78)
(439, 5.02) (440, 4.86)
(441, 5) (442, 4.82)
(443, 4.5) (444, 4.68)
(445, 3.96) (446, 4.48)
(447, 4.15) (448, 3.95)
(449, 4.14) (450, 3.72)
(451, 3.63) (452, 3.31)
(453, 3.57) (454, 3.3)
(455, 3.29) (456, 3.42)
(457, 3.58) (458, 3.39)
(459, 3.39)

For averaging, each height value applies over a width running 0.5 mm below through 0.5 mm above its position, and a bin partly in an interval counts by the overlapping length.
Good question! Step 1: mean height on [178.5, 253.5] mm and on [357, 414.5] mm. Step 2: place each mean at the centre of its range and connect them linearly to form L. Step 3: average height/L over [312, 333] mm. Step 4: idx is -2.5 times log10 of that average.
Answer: 0.18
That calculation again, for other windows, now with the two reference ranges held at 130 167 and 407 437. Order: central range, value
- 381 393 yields 0.19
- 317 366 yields 0.12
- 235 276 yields 0.27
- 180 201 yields -0.06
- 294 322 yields 0.45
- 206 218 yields 0.14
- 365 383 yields 0.08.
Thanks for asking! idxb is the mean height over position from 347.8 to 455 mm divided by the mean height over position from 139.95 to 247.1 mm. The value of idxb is 0.49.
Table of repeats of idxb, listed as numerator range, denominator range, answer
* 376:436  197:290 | 0.67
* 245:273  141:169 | 0.59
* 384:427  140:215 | 0.49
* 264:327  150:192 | 0.54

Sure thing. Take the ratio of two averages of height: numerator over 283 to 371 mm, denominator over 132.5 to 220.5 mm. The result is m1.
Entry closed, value 0.54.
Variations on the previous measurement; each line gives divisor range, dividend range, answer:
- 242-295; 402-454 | 0.62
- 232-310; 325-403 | 0.87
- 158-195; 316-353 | 0.55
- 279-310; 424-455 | 0.53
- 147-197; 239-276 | 0.61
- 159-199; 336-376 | 0.53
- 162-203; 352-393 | 0.49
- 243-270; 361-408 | 0.80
